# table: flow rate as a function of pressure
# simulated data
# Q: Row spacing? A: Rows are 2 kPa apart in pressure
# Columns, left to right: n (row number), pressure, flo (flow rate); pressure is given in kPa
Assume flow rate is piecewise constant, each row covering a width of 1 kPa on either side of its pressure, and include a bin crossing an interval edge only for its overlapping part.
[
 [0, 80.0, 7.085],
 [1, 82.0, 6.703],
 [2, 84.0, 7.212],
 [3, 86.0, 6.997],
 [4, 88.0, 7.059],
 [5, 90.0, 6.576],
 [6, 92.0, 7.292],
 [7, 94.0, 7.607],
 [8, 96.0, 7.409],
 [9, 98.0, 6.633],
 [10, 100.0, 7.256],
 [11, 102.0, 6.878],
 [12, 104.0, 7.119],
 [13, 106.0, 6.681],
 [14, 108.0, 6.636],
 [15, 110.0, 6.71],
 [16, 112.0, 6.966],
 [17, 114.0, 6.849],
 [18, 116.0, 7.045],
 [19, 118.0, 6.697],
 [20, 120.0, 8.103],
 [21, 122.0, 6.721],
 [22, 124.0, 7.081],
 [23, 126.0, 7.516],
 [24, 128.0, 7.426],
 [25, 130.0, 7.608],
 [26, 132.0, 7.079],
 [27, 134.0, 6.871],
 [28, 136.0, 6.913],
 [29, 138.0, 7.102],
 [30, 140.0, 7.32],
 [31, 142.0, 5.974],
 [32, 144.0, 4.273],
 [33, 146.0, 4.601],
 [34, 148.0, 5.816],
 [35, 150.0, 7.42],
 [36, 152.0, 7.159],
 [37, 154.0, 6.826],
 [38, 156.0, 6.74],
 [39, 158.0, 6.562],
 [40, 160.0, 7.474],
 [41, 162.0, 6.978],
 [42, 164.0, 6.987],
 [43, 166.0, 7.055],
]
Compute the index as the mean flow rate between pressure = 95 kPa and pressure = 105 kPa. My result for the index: 7.06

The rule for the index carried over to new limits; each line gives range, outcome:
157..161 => 7.02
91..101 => 7.24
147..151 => 6.62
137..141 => 7.21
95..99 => 7.02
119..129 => 7.37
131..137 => 6.95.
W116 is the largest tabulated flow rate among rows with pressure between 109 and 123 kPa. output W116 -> 8.103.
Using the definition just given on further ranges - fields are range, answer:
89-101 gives 7.607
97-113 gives 7.256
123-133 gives 7.608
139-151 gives 7.42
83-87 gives 7.212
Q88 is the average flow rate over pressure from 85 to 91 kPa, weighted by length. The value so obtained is 6.88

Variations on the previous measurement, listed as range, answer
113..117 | 6.95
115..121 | 7.28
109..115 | 6.84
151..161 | 6.95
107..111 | 6.67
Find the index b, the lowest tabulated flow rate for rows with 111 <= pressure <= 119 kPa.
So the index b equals 6.697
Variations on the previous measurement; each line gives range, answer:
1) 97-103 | 6.633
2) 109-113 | 6.71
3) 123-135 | 6.871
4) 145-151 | 4.601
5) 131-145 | 4.273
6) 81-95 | 6.576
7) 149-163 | 6.562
